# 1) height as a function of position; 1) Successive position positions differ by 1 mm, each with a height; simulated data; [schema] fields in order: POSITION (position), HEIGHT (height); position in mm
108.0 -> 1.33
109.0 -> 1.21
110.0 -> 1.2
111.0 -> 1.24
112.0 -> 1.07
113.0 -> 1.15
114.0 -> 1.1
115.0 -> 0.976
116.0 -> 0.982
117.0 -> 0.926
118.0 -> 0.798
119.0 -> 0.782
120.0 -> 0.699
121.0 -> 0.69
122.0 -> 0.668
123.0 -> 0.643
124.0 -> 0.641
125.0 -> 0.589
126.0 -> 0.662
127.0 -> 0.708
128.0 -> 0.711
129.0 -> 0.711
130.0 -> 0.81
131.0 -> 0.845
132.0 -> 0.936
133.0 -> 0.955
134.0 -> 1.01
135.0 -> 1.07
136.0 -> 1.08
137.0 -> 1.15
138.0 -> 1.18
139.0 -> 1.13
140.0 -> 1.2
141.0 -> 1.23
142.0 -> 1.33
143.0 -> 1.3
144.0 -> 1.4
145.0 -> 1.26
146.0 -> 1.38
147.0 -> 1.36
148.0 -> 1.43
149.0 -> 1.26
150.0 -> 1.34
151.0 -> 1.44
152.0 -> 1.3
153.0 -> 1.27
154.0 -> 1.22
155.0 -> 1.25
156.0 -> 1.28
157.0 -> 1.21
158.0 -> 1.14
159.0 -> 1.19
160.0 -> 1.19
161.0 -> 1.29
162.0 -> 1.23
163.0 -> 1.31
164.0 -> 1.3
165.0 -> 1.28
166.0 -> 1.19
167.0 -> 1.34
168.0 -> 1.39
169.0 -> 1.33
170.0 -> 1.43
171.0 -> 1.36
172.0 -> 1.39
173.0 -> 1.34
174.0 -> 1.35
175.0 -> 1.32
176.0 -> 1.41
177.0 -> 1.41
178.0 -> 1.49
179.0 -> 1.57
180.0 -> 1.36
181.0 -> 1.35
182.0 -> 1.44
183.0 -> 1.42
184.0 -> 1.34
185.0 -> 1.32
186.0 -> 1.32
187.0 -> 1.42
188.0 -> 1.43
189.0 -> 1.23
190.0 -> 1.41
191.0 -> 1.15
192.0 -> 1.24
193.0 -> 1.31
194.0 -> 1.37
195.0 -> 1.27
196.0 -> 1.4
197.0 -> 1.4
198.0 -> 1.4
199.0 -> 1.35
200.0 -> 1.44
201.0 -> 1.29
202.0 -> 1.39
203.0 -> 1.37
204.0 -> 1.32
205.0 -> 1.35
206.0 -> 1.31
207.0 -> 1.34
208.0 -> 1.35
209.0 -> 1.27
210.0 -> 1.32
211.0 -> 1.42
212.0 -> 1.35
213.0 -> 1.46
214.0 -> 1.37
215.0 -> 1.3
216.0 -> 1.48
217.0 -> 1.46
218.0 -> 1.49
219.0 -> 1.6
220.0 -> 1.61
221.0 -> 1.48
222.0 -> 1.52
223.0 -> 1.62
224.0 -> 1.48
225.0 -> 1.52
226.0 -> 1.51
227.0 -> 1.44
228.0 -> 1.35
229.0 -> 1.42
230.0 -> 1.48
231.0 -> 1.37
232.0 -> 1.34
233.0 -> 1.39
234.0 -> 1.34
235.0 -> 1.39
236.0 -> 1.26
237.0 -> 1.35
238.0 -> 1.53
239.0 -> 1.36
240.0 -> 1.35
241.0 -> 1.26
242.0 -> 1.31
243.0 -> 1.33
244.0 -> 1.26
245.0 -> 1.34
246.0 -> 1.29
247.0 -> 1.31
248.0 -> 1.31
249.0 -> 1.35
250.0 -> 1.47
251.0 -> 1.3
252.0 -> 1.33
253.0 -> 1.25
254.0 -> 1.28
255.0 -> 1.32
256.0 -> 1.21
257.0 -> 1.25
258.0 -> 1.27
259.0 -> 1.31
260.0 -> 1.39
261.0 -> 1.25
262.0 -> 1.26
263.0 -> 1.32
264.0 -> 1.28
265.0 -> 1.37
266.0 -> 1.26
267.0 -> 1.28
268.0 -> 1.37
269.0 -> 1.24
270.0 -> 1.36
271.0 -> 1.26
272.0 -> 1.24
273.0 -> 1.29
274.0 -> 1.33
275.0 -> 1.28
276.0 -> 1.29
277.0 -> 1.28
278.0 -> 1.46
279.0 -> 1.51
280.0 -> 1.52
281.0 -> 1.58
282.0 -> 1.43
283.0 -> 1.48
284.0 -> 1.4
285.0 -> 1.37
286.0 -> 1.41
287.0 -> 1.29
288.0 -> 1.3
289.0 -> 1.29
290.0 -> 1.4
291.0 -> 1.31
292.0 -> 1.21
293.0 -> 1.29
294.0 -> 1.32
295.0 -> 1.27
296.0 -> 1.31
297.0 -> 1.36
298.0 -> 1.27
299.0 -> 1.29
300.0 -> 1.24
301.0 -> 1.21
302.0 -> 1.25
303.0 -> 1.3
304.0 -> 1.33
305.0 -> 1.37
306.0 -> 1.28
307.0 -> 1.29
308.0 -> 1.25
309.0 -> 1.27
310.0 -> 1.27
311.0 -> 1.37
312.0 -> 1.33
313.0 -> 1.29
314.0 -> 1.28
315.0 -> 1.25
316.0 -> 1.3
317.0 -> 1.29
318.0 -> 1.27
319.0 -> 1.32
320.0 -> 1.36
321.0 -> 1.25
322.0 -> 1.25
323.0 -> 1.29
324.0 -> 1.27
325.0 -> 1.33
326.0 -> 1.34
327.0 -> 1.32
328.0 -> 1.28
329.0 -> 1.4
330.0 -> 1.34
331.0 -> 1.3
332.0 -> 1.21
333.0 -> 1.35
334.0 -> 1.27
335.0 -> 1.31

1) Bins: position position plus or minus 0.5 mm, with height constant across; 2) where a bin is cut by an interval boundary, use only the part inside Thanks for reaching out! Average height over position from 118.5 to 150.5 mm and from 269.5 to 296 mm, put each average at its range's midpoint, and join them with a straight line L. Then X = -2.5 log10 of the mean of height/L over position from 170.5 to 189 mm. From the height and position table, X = -0.241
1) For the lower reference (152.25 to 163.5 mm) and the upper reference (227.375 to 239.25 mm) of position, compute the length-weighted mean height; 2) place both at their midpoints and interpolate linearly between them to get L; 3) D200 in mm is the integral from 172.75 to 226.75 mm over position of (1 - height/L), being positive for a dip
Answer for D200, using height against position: -3.1 mm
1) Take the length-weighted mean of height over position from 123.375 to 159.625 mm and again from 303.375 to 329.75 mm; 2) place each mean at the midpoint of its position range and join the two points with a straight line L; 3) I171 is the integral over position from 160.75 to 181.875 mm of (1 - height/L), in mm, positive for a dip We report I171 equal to -4.0 mm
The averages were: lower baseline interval 1.11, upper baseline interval 1.3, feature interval 1.36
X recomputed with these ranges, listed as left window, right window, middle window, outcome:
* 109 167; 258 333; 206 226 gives -0.20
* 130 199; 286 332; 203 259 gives -0.07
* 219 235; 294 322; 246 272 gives 0.07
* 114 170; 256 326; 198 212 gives -0.14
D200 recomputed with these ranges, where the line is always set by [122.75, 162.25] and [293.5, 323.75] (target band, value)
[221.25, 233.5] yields -2.6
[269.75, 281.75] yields -1.1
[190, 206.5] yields -2.3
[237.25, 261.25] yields -1.8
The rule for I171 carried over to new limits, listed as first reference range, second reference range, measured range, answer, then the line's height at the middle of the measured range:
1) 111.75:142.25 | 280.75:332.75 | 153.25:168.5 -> -4.11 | 0.988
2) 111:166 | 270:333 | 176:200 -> -4.53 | 1.15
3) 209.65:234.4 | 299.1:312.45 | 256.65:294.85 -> 0.27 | 1.35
